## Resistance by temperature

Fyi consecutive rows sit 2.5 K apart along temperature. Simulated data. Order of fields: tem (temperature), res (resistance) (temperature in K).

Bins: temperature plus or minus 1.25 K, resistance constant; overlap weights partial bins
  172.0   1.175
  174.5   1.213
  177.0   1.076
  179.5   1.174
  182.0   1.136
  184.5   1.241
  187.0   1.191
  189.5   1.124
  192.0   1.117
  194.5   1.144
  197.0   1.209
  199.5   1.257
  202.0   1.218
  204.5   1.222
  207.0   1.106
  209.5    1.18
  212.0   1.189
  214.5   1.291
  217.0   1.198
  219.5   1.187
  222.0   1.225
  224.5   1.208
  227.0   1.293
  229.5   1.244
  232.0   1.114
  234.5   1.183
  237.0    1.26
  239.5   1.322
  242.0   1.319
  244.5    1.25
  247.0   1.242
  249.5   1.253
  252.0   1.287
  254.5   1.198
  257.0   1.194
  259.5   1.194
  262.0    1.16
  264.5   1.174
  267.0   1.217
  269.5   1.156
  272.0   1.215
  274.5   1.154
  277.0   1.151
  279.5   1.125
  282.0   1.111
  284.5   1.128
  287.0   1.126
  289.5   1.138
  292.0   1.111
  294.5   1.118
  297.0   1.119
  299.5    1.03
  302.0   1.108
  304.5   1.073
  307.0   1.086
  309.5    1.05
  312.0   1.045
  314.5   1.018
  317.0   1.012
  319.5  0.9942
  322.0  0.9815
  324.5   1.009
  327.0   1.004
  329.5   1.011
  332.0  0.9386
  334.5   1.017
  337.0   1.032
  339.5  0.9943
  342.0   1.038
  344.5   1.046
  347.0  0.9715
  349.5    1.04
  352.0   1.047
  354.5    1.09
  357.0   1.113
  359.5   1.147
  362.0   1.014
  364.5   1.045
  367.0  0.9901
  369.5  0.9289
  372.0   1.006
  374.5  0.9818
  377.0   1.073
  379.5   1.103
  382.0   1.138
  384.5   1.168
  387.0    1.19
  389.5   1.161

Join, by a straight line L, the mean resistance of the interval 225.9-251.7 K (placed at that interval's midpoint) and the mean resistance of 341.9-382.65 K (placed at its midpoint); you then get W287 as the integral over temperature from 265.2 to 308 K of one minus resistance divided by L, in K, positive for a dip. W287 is 1.5 K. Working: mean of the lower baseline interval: 1.25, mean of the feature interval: 1.13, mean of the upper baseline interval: 1.04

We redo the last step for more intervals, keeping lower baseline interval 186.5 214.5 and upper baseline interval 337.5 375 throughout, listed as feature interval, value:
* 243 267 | -1.9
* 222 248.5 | -2.2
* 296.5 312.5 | 0.1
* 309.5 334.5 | 1.4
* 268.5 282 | -0.6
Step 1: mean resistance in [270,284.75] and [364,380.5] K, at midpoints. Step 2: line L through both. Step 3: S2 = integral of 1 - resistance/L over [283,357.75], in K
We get 2.7 K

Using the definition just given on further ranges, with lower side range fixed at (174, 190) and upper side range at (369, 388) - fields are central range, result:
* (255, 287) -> -1.1 K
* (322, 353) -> 2.4 K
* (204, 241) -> -2.2 K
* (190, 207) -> -0.4 K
